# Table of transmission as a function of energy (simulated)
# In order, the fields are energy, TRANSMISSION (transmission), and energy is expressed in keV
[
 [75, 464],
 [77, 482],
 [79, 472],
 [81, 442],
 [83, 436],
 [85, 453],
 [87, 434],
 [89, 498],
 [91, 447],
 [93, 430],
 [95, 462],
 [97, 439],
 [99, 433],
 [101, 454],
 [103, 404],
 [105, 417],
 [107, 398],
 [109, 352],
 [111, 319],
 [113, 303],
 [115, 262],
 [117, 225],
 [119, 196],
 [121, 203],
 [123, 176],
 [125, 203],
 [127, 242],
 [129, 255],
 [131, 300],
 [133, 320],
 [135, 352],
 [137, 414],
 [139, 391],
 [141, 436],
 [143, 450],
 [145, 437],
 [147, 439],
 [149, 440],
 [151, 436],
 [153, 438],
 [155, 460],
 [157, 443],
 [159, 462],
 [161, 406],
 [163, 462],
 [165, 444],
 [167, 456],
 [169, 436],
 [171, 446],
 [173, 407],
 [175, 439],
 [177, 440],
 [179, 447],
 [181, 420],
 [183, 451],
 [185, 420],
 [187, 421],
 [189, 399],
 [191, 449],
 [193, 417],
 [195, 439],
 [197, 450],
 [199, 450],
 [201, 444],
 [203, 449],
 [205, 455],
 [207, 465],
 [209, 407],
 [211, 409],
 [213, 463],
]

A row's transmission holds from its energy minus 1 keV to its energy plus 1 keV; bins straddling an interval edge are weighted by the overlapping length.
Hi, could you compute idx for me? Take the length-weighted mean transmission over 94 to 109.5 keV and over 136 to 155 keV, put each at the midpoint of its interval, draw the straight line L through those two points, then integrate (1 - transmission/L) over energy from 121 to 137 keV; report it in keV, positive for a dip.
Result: 5.95 keV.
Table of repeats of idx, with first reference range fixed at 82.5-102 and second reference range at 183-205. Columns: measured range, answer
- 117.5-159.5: 8.4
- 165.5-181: 0.0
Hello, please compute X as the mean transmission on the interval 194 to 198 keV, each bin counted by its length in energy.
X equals 444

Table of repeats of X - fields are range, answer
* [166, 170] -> 446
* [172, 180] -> 433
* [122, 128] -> 207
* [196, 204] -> 448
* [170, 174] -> 426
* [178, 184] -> 439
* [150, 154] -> 437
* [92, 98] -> 444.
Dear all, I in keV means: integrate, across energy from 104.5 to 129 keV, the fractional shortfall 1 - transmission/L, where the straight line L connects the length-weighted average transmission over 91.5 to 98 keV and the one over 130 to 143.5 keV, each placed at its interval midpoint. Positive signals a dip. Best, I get 8.4 keV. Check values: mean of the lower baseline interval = 444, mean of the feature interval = 271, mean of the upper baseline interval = 378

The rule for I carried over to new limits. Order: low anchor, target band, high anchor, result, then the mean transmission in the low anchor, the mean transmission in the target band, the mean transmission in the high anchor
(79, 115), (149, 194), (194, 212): -0.31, 416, 436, 441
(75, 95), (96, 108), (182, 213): 0.76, 456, 424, 436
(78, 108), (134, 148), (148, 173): 0.80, 441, 417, 443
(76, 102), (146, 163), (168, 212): -0.04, 452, 442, 435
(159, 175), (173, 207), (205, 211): -0.04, 438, 437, 435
